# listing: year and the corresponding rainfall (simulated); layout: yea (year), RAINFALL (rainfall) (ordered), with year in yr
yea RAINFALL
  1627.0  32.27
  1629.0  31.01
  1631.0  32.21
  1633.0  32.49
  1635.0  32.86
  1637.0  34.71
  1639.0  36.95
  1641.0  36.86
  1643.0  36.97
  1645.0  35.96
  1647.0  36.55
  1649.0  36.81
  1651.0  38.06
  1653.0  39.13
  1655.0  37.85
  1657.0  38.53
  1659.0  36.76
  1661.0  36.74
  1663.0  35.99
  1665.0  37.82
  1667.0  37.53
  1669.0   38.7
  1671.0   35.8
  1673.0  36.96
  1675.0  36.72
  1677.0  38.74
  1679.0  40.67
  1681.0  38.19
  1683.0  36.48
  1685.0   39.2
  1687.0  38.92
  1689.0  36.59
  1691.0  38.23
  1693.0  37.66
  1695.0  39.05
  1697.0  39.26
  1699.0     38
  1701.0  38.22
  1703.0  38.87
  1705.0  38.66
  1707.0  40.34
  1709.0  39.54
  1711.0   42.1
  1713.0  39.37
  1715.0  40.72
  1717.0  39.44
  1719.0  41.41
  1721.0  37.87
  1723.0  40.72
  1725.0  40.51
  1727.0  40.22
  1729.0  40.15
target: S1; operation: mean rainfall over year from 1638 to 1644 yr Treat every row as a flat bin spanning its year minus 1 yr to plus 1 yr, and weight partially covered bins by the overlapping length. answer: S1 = 36.9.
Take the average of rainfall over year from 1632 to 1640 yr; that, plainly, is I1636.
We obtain 34.3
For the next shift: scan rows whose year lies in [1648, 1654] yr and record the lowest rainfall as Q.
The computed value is 36.81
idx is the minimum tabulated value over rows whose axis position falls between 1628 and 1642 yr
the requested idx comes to 31.01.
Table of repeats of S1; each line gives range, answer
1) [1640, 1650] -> 36.6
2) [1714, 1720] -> 40.5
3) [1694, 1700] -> 38.8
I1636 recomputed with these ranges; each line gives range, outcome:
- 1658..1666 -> 36.8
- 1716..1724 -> 39.9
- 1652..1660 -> 38.1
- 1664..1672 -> 37.5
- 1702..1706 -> 38.8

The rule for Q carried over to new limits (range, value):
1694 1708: 38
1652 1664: 35.99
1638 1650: 35.96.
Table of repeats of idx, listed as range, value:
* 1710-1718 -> 39.37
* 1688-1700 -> 36.59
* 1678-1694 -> 36.48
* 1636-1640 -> 34.71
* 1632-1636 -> 32.49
